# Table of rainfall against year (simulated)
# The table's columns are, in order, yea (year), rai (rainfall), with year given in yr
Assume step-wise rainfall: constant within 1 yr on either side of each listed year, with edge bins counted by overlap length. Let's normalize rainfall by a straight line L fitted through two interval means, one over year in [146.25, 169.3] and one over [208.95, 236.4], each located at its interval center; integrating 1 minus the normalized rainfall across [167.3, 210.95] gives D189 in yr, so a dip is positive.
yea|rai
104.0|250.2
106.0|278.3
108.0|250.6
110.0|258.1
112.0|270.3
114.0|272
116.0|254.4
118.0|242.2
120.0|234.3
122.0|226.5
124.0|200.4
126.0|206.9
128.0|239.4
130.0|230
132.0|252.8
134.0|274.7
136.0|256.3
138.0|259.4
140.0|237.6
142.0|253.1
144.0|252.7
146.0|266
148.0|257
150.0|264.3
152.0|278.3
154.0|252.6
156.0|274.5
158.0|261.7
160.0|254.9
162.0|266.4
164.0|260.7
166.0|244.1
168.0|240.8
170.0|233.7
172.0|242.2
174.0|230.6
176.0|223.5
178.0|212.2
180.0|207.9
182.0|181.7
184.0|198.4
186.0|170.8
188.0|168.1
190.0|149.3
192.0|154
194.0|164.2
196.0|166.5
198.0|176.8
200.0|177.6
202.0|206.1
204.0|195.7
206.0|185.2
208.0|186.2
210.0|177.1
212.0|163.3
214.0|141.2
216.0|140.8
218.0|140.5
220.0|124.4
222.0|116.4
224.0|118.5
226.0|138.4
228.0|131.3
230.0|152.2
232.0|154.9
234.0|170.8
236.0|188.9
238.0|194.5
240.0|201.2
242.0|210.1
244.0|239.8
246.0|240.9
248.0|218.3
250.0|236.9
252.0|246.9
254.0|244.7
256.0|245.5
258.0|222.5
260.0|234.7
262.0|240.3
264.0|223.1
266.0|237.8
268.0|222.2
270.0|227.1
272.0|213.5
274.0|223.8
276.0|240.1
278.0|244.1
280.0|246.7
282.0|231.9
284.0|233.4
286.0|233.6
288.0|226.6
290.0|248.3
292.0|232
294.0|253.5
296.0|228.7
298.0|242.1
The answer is 2.4 yr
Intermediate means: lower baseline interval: 259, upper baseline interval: 146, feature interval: 193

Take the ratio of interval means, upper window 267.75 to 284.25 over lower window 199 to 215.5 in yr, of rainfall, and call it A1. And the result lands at 1.30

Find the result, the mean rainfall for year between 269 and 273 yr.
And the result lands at 220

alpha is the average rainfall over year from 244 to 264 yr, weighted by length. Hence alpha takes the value 236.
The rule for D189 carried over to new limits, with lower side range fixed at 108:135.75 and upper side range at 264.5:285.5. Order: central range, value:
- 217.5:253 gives 8.33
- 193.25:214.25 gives 5.28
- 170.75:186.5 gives 1.94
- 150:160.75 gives -1.04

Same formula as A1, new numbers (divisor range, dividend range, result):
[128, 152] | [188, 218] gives 0.66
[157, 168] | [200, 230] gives 0.61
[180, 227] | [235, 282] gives 1.39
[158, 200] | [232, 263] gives 1.06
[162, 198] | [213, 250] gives 0.83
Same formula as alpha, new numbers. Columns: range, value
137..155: 258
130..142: 254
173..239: 170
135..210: 221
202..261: 185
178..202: 177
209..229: 139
